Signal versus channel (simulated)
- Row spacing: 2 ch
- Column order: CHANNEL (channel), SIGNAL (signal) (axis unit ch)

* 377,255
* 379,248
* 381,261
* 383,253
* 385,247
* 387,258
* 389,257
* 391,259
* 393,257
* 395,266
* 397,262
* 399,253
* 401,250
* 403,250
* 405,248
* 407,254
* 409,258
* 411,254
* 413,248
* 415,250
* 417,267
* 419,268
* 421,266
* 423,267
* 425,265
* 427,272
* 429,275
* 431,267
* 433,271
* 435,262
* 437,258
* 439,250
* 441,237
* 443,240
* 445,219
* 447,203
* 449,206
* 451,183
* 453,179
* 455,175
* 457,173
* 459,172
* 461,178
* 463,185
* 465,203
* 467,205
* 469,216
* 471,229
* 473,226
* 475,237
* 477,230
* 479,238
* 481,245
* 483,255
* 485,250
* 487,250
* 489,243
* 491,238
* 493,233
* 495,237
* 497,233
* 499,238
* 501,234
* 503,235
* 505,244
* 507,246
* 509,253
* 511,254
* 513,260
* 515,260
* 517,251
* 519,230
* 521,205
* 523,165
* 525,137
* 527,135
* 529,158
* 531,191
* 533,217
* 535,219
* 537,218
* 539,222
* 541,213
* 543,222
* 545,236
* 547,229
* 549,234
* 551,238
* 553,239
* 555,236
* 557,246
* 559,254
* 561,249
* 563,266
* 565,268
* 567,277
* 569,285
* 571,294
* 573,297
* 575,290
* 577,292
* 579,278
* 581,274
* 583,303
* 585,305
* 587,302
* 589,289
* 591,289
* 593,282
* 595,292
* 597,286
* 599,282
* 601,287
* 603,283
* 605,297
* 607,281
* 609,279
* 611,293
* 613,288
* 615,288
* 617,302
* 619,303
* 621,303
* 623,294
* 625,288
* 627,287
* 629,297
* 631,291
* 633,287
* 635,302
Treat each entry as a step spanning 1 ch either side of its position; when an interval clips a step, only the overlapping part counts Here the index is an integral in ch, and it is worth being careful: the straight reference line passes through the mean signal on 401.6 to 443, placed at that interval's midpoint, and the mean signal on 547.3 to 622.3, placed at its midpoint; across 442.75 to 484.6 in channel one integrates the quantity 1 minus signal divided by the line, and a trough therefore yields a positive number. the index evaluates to 8.7 ch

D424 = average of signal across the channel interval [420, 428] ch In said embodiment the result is 268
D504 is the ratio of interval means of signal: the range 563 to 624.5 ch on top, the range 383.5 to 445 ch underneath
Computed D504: 1.12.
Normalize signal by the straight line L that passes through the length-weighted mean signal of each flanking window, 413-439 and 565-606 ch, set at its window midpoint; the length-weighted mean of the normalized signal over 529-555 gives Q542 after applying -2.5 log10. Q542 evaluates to 0.26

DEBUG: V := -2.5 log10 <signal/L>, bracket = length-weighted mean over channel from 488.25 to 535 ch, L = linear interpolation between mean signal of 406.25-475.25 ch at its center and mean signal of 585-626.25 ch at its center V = 0.16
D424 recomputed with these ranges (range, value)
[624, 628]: 288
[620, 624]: 298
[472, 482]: 235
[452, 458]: 176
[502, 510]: 244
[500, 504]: 234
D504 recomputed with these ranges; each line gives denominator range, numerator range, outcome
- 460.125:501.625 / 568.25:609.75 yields 1.26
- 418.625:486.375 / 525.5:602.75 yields 1.11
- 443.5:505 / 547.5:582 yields 1.21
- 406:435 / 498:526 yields 0.87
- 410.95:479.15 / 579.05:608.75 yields 1.25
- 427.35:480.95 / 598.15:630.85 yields 1.32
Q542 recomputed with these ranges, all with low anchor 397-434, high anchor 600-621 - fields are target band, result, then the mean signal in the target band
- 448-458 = 0.405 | 183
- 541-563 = 0.181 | 238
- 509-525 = 0.210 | 228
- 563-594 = -0.007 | 288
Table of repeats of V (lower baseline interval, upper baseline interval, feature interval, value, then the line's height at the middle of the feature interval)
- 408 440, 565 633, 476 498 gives 0.13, 272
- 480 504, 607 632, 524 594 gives 0.09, 268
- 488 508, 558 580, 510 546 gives 0.20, 255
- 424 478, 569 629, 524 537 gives 0.40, 259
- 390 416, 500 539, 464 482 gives 0.03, 232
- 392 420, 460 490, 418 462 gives 0.05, 241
